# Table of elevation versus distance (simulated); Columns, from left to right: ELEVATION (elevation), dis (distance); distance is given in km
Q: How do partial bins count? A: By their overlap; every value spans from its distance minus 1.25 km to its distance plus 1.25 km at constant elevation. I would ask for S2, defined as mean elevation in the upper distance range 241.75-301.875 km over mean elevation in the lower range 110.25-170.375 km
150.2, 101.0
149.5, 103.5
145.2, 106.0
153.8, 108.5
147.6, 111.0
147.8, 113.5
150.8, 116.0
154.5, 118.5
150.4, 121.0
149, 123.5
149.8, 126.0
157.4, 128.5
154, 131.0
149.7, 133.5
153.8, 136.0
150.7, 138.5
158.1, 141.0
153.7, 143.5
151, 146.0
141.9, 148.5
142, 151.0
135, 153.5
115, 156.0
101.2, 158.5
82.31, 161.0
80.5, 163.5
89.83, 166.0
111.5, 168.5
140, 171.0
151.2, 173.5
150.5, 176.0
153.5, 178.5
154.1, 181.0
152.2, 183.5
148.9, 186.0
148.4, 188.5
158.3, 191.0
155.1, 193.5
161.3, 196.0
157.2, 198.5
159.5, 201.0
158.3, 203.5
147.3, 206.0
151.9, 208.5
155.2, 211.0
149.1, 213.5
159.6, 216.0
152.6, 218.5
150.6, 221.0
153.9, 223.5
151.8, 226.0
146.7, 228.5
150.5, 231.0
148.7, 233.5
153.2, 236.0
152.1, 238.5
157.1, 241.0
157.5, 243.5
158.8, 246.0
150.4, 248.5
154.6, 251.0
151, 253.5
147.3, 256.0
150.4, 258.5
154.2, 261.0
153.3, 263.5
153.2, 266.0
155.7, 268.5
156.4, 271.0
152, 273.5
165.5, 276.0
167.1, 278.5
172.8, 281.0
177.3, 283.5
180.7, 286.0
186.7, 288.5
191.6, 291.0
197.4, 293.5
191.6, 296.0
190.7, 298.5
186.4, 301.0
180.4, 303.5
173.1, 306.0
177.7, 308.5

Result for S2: 1.2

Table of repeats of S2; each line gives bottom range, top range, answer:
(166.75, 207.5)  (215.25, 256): 1.02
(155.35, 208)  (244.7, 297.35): 1.20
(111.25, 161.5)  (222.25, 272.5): 1.07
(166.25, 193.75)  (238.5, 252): 1.07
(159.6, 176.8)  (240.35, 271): 1.35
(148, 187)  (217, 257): 1.19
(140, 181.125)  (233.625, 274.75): 1.19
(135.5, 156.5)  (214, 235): 1.04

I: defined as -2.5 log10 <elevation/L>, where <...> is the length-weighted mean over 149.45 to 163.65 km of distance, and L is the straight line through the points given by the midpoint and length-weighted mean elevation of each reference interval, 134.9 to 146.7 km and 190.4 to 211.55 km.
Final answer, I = 0.34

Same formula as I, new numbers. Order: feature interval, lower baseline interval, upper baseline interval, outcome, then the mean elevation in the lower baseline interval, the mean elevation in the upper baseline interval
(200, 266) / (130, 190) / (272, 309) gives 0.05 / 136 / 179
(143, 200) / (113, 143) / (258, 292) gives 0.15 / 152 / 166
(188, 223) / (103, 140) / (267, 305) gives 0.06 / 151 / 177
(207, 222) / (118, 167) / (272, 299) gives 0.03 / 136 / 179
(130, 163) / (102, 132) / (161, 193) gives 0.06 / 151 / 135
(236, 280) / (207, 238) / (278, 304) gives 0.09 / 152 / 184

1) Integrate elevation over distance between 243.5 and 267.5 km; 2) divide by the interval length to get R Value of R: 153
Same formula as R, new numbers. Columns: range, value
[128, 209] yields 141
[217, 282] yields 154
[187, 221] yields 155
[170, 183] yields 150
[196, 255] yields 154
